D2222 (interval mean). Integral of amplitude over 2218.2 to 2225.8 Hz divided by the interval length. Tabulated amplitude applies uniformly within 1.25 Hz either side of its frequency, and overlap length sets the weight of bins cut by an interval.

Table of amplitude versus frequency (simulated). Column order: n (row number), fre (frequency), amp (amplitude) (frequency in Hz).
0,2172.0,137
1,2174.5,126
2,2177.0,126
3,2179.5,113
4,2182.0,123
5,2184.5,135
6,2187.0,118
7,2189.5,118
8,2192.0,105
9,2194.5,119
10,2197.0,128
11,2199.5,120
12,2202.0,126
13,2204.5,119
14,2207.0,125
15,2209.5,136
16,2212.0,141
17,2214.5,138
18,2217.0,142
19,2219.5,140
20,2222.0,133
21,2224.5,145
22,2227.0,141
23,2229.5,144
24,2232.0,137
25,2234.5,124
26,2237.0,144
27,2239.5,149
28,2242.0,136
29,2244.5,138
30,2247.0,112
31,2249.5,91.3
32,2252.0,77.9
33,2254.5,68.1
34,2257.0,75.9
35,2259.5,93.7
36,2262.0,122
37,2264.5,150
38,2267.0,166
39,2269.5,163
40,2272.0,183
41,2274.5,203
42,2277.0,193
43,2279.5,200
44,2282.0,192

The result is 139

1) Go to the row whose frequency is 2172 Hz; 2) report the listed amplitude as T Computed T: 137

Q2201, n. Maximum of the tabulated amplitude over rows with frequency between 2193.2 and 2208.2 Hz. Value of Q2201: 128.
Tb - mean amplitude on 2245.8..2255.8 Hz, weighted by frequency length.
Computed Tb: 87.1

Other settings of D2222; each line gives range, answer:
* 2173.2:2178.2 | 126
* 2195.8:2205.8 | 123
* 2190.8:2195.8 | 112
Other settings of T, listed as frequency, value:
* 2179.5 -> 113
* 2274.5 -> 203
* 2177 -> 126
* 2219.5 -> 140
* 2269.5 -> 163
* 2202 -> 126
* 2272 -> 183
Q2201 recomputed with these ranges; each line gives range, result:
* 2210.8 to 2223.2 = 142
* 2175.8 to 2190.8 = 135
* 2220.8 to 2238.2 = 145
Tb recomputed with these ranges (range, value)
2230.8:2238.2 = 135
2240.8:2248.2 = 129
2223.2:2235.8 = 138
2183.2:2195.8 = 119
